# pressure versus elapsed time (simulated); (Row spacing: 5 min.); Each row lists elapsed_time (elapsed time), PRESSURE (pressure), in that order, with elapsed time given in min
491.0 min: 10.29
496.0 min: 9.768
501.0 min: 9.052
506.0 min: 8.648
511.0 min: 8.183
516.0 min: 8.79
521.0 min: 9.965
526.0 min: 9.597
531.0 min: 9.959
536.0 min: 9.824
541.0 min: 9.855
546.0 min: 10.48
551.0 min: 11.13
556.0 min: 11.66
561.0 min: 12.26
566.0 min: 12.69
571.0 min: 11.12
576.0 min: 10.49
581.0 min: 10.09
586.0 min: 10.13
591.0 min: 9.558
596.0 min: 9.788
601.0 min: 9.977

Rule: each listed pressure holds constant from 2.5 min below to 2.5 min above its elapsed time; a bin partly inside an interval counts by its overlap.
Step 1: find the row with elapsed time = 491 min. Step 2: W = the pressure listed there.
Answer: 10.29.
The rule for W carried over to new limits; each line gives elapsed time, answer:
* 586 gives 10.13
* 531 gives 9.959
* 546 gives 10.48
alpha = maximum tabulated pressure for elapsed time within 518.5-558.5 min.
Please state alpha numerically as 11.66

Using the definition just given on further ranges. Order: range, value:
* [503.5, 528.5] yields 9.965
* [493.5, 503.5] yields 9.768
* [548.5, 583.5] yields 12.69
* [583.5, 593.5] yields 10.13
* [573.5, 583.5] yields 10.49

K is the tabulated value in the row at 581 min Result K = 10.09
